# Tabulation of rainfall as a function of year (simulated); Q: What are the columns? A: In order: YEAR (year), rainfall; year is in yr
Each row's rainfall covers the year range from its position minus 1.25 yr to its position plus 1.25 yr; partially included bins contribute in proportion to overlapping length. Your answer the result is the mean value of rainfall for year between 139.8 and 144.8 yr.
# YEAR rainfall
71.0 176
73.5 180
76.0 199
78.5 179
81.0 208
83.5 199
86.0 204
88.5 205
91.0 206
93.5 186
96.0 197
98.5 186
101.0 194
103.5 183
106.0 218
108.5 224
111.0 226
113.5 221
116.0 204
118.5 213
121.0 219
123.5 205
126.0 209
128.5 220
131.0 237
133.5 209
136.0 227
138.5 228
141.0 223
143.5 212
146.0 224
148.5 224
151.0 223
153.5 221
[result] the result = 218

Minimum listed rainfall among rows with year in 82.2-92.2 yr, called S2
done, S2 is 199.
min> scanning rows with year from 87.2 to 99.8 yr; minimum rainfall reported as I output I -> 186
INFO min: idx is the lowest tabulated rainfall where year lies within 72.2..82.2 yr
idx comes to 179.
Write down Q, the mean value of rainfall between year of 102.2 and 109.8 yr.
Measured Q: 208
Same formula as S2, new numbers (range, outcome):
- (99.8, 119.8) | 183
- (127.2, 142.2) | 209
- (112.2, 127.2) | 204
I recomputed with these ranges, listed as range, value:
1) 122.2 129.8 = 205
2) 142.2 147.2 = 212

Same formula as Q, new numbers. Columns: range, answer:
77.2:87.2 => 197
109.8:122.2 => 217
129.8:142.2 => 225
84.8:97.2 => 200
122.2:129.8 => 212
